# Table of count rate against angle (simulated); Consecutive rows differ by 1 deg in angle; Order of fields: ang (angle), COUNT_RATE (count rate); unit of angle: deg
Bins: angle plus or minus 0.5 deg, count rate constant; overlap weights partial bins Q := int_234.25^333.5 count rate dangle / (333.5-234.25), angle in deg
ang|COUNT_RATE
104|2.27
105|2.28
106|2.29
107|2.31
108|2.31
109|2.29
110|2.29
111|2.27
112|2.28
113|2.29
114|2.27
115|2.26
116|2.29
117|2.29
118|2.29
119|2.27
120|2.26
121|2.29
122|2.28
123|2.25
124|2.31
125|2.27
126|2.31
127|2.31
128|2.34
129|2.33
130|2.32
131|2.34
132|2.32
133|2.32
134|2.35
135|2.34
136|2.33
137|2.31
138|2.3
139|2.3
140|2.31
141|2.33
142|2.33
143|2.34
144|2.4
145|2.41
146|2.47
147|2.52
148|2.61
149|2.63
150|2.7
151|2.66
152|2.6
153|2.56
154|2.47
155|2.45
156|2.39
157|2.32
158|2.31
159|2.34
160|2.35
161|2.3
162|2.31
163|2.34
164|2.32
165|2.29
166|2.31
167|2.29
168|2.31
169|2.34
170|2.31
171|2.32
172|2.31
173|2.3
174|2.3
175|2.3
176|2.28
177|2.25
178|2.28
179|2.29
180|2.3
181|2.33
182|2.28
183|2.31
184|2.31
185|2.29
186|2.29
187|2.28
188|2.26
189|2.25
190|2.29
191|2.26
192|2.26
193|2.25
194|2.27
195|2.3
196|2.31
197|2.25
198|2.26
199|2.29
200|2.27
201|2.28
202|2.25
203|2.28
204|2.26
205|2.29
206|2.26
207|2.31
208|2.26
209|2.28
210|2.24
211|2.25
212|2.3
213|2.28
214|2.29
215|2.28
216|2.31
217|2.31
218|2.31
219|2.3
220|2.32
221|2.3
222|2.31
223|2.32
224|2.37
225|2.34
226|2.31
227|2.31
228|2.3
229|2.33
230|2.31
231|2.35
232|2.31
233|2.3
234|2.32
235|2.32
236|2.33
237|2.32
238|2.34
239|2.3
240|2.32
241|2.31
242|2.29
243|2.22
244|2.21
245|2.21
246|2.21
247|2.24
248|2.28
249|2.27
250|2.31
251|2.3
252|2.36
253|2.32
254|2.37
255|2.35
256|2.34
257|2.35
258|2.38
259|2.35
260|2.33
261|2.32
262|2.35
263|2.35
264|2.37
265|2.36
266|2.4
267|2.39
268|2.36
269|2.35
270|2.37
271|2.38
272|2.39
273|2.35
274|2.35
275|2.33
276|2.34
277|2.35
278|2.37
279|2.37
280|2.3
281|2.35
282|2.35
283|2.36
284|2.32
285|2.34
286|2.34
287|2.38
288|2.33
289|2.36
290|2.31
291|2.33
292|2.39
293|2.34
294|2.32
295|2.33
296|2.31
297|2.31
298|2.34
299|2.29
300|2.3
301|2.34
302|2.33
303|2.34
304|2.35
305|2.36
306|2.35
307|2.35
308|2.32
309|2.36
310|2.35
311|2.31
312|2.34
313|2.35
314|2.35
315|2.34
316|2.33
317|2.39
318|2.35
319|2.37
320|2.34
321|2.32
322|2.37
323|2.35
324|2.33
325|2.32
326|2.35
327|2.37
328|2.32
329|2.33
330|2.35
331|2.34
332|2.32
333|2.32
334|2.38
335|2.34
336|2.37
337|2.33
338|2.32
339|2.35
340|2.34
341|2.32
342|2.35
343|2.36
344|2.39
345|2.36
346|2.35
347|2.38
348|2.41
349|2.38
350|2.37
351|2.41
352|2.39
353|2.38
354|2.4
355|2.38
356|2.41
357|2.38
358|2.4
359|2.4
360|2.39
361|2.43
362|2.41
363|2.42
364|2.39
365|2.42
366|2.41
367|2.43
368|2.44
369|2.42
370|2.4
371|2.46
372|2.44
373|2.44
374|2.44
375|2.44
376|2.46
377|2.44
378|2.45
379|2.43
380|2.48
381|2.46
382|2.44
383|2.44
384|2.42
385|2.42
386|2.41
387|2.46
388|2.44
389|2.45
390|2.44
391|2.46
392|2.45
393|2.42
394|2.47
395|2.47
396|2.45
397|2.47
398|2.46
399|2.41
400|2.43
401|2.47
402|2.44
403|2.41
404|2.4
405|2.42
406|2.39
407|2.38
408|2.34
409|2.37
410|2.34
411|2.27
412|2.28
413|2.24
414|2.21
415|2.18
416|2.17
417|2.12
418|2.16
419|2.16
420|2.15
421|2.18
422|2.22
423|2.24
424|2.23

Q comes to 2.33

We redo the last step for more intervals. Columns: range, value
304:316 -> 2.34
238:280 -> 2.33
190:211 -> 2.27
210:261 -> 2.31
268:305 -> 2.34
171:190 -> 2.29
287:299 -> 2.33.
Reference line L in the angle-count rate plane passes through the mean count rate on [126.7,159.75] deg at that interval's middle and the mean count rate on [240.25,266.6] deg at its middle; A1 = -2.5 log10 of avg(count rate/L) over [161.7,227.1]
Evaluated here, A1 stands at 0.03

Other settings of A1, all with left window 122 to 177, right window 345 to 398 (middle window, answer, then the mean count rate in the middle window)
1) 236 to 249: 0.054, 2.27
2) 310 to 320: 0.028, 2.35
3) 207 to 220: 0.044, 2.29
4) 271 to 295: 0.024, 2.35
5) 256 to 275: 0.016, 2.36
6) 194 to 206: 0.048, 2.28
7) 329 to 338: 0.033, 2.34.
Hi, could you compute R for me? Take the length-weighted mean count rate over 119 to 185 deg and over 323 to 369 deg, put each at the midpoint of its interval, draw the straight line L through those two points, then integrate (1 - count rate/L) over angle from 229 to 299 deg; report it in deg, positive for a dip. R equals 1.0 deg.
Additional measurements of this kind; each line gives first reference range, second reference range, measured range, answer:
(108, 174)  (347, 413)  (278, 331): 1.2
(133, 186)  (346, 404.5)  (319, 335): 0.5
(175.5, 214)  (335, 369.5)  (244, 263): 0.0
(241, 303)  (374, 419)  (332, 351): 0.0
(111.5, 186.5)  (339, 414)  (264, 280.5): 0.1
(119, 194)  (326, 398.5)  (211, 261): 1.2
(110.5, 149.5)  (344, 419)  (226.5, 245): 0.4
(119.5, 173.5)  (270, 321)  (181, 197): 0.5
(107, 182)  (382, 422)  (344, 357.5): -0.2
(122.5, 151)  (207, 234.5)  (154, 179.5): 0.3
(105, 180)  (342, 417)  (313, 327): 0.2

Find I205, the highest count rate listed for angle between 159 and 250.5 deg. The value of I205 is 2.37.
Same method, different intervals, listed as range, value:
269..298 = 2.39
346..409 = 2.48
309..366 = 2.43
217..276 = 2.4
